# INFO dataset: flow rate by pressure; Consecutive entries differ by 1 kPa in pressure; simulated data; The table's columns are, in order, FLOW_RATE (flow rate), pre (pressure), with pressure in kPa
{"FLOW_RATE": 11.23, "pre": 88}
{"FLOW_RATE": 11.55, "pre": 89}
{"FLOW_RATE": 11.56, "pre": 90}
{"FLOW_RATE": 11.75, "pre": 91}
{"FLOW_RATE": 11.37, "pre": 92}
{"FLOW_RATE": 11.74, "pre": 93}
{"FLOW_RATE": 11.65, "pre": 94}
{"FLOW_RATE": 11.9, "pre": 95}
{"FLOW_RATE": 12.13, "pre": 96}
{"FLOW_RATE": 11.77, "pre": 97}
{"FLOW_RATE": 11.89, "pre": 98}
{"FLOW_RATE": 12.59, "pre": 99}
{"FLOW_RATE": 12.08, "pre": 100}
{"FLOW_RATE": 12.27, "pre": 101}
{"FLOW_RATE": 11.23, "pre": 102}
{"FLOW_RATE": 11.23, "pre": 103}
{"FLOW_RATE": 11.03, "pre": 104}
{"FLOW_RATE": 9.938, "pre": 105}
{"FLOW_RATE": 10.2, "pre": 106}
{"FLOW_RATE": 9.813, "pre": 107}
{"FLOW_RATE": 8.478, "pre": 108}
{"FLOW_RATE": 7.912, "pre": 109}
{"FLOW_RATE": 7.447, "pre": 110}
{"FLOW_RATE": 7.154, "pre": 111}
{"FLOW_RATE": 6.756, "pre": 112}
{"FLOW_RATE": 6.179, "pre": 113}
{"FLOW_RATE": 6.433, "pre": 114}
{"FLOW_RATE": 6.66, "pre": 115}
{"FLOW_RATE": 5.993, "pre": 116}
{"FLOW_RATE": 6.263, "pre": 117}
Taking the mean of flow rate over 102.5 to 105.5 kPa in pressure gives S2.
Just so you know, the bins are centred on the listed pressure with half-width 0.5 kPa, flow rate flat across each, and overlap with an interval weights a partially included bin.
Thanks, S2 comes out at 10.7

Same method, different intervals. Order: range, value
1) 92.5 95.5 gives 11.8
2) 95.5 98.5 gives 11.9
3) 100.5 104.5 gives 11.4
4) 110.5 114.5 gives 6.63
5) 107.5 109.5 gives 8.2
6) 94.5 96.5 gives 12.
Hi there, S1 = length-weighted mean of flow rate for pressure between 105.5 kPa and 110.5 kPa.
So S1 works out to 8.77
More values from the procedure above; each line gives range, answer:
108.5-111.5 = 7.5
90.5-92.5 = 11.6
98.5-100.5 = 12.3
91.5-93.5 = 11.6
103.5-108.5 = 9.89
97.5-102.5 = 12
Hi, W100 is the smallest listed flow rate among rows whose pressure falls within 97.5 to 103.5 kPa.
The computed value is 11.23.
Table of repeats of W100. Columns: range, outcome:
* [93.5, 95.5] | 11.65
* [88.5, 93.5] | 11.37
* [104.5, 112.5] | 6.756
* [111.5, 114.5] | 6.179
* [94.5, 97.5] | 11.77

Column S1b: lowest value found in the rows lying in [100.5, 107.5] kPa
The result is 9.813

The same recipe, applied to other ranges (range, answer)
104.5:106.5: 9.938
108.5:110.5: 7.447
